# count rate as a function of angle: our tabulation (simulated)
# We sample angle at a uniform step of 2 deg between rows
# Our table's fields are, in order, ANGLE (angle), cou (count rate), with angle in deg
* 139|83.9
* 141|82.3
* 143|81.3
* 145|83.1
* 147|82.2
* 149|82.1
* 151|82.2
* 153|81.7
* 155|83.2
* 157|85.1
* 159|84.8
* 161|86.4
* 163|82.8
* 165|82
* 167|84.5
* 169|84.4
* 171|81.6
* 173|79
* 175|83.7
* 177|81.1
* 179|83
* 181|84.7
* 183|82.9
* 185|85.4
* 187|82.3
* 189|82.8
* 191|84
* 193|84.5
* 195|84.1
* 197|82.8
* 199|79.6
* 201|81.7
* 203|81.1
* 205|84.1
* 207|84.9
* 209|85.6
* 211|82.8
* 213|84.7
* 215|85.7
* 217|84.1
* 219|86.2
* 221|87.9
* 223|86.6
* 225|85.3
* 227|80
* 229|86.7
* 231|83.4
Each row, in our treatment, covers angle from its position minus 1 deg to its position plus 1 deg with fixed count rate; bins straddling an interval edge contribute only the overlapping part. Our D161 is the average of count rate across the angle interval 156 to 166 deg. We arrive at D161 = 84.2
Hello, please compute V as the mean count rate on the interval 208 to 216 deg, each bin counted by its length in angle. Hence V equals 84.7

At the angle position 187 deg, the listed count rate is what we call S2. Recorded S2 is 82.3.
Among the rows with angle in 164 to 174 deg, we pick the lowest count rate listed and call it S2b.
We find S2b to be 79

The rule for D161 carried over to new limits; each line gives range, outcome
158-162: 85.6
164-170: 83.6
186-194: 83.4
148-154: 82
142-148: 82.2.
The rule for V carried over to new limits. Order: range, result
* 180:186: 84.3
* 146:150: 82.2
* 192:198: 83.8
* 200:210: 83.5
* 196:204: 81.3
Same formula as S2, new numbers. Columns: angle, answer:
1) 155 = 83.2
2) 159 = 84.8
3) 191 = 84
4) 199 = 79.6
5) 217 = 84.1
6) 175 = 83.7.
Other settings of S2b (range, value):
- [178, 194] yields 82.3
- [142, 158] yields 81.3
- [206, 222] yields 82.8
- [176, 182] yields 81.1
